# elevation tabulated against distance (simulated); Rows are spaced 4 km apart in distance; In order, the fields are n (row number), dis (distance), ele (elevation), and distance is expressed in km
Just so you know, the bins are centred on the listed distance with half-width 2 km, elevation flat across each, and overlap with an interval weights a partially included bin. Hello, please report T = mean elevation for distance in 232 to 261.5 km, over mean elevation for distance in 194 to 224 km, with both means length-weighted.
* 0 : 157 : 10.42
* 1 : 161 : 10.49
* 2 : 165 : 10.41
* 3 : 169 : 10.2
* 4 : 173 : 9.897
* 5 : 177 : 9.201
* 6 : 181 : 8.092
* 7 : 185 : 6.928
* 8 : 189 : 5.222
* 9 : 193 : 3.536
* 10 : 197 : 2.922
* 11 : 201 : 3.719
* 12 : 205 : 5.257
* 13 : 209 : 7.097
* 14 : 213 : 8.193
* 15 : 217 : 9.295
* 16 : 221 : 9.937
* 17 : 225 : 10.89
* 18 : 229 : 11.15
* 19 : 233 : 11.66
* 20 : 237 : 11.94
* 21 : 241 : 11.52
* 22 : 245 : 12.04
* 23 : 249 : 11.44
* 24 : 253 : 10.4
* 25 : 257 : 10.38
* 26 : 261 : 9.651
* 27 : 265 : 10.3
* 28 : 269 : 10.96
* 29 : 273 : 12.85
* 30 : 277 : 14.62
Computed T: 1.68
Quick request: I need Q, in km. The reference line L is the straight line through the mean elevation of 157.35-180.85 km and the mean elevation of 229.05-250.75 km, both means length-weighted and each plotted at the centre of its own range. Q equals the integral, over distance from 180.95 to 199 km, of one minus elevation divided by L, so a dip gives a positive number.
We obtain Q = 9.3 km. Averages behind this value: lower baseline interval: 9.91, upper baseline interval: 11.7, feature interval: 5.04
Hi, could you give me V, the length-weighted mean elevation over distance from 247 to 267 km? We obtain 10.4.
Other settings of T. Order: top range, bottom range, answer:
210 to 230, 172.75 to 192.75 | 1.33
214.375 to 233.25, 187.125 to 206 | 2.56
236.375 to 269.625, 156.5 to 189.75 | 1.20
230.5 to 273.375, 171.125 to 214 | 1.76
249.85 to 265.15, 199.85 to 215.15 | 1.65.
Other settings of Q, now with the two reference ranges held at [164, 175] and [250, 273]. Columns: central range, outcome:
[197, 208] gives 6.3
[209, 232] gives 1.5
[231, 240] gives -1.1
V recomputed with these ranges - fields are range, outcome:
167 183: 9.35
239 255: 11.3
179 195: 5.94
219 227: 10.4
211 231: 9.89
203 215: 6.85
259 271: 10.3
